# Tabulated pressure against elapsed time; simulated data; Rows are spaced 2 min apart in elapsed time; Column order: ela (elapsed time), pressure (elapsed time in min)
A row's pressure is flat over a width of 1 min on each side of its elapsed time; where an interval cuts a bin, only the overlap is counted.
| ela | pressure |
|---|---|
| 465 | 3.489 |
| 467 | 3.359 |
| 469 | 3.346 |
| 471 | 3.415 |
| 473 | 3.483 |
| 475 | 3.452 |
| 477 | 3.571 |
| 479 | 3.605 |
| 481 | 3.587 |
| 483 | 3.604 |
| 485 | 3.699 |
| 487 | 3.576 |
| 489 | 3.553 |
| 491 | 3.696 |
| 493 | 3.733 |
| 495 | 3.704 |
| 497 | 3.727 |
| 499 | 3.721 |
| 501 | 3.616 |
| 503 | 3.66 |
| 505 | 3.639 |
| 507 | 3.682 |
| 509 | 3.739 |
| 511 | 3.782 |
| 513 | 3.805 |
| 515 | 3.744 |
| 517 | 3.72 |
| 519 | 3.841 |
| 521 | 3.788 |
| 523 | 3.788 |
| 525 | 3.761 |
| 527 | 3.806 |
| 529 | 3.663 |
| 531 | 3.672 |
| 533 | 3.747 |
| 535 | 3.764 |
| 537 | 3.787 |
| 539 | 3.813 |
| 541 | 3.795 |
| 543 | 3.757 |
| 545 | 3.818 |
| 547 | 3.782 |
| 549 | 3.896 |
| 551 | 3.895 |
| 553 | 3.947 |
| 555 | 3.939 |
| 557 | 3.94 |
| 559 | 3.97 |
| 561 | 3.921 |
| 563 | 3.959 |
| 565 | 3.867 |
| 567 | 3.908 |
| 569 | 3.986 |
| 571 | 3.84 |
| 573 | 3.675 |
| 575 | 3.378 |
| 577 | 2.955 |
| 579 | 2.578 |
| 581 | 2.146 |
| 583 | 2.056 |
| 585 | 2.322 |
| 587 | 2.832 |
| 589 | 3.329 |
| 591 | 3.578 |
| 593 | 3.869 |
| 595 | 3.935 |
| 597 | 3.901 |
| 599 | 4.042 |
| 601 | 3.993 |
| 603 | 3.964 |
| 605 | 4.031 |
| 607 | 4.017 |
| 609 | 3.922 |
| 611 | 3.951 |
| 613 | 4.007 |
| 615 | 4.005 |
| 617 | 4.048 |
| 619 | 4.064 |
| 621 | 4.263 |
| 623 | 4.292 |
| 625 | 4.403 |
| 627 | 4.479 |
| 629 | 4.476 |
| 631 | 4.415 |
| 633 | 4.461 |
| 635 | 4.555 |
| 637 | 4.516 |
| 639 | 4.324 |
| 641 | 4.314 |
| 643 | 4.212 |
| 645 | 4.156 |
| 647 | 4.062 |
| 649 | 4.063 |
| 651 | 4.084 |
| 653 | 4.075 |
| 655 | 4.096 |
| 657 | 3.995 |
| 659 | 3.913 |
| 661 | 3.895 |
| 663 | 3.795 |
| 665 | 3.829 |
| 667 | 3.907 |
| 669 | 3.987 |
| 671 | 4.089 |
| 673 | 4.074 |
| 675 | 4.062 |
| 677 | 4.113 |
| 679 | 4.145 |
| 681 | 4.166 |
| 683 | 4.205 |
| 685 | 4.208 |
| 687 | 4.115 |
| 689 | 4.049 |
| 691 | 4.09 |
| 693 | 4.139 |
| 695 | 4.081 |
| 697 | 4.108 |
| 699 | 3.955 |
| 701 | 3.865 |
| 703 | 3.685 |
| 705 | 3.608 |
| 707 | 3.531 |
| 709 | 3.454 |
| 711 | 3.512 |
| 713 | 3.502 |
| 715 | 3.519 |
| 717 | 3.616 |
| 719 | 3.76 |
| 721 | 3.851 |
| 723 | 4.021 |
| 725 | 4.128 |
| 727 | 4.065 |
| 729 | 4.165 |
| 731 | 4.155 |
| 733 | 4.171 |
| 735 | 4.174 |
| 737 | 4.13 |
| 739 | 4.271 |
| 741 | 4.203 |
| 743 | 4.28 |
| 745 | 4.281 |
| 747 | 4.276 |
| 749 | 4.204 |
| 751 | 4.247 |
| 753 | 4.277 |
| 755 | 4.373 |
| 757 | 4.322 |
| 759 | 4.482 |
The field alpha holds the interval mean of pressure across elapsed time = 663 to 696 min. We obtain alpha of 4.07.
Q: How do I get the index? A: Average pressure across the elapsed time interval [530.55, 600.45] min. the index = 3.59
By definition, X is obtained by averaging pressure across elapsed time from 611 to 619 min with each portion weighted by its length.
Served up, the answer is 4.02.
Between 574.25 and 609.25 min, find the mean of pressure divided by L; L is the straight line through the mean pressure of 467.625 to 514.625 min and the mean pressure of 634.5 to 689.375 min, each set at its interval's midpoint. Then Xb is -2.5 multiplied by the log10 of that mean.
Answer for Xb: 0.16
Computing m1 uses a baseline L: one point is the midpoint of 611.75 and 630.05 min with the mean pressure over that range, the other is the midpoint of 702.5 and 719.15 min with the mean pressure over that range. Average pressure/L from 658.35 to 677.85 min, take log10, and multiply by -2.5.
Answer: -0.03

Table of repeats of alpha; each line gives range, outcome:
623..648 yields 4.36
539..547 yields 3.79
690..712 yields 3.82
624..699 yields 4.15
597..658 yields 4.17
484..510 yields 3.67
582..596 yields 3.13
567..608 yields 3.43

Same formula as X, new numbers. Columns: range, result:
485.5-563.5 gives 3.77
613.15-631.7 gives 4.26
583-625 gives 3.79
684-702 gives 4.07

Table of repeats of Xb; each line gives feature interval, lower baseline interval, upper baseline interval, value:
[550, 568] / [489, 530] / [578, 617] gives -0.093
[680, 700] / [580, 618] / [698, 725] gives -0.122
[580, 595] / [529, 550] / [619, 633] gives 0.362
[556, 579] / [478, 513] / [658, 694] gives 0.031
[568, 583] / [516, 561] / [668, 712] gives 0.220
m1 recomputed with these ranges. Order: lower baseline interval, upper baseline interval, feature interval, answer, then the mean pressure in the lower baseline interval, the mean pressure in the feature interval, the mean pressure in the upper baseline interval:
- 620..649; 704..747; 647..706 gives 0.04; 4.34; 4.01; 3.93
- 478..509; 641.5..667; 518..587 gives 0.05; 3.66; 3.6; 4.02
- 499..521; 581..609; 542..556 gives -0.07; 3.73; 3.86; 3.49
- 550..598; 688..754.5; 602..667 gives -0.13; 3.49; 4.14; 3.98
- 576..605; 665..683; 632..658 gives -0.12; 3.28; 4.22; 4.06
